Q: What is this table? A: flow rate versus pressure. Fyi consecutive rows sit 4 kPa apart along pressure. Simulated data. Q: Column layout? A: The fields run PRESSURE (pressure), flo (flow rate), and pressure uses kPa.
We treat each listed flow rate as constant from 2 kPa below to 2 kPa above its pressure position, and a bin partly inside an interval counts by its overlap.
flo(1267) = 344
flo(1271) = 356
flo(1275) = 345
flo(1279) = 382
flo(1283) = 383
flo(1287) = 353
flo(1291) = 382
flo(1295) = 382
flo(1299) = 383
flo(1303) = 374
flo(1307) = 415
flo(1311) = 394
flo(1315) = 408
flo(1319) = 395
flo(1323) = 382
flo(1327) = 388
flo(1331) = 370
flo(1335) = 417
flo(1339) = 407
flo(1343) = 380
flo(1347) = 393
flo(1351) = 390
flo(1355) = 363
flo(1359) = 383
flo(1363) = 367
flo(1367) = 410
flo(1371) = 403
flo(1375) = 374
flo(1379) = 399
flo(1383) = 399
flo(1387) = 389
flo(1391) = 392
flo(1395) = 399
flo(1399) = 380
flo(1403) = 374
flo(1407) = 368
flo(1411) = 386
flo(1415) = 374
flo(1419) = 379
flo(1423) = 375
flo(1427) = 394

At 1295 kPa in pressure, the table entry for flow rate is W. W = 382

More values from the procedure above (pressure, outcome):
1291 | 382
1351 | 390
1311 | 394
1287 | 353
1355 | 363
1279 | 382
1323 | 382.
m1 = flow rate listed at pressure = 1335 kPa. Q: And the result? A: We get 417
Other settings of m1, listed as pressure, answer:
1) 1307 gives 415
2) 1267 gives 344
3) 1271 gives 356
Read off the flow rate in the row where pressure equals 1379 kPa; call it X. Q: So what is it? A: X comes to 399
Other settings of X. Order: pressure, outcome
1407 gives 368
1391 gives 392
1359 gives 383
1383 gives 399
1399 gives 380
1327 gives 388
